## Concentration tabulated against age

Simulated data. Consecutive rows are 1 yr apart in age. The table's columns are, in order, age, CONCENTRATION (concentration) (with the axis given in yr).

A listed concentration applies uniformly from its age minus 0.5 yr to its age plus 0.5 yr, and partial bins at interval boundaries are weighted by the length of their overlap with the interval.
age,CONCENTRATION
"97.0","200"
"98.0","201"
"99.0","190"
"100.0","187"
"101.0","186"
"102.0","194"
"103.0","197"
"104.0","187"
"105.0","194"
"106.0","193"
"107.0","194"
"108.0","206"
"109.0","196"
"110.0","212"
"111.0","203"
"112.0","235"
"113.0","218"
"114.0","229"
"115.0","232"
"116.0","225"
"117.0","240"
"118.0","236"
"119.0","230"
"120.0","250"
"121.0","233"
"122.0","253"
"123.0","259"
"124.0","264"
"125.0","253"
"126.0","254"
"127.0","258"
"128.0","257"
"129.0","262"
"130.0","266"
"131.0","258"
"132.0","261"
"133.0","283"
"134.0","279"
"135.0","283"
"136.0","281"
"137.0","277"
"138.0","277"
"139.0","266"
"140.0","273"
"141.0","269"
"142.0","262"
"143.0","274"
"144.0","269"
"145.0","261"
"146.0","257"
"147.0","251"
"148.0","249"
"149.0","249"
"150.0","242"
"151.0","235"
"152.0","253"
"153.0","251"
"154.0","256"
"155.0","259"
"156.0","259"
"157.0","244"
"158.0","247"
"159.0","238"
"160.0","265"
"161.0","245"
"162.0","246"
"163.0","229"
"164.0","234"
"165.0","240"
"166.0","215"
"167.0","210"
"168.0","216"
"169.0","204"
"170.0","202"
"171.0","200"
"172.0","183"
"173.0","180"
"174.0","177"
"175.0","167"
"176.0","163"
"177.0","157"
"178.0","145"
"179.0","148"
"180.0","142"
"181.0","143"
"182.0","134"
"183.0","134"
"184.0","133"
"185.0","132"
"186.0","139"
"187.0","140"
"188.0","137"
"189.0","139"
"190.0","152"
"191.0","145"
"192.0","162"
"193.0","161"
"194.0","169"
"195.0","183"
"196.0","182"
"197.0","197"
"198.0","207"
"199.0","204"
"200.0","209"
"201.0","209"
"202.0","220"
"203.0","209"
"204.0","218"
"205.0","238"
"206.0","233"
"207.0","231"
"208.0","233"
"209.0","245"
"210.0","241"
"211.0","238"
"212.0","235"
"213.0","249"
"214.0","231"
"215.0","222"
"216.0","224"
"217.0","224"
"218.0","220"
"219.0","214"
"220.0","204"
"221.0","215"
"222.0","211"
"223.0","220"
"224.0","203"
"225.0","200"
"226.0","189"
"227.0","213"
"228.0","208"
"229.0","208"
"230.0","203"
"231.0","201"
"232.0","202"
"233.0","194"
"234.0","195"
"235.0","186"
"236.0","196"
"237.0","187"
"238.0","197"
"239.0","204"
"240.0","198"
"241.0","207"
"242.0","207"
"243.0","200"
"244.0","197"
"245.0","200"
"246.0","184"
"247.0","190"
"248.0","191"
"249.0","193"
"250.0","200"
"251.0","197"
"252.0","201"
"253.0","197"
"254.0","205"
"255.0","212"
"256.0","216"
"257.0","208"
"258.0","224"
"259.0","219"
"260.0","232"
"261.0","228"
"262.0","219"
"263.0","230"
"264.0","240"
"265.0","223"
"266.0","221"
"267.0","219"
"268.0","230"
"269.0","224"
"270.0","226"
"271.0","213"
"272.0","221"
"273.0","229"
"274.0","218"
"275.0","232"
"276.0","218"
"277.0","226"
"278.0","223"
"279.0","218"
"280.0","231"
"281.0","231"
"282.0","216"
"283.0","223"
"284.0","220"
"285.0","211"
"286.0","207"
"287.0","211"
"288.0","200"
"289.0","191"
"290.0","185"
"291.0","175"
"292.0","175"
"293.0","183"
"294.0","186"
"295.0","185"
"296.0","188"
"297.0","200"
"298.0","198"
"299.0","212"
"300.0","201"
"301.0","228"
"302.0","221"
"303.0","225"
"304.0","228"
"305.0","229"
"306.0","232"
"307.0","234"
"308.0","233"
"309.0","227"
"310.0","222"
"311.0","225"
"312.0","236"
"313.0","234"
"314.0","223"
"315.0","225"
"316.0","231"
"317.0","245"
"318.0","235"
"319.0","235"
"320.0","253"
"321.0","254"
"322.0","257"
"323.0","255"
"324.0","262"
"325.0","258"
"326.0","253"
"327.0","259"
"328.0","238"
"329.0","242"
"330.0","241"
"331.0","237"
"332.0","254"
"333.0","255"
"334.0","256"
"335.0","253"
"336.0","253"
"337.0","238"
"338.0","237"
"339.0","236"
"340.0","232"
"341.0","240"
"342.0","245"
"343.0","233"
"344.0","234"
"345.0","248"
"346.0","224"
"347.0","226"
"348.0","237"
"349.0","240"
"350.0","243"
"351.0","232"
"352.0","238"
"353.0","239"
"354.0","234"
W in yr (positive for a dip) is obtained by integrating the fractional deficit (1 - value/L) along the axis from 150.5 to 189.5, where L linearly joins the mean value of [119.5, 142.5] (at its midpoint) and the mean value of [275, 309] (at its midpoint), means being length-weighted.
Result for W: 8.7 yr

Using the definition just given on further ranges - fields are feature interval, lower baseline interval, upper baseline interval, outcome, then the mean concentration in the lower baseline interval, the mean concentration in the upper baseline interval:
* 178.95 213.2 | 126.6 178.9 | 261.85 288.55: 7.0 yr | 239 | 221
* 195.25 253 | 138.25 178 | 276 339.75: 5.2 yr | 232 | 226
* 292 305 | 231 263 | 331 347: 1.2 yr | 203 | 242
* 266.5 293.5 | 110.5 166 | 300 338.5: 3.2 yr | 252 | 240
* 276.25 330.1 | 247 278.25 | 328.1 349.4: 1.7 yr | 217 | 241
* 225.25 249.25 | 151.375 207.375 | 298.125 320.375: 1.4 yr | 195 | 228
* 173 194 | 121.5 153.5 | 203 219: 8.1 yr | 262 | 231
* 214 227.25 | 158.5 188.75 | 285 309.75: -1.5 yr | 183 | 207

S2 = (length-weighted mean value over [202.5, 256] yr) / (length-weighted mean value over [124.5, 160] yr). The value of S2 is 0.8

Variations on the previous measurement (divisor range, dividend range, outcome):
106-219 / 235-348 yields 1.00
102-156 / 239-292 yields 0.86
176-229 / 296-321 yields 1.18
